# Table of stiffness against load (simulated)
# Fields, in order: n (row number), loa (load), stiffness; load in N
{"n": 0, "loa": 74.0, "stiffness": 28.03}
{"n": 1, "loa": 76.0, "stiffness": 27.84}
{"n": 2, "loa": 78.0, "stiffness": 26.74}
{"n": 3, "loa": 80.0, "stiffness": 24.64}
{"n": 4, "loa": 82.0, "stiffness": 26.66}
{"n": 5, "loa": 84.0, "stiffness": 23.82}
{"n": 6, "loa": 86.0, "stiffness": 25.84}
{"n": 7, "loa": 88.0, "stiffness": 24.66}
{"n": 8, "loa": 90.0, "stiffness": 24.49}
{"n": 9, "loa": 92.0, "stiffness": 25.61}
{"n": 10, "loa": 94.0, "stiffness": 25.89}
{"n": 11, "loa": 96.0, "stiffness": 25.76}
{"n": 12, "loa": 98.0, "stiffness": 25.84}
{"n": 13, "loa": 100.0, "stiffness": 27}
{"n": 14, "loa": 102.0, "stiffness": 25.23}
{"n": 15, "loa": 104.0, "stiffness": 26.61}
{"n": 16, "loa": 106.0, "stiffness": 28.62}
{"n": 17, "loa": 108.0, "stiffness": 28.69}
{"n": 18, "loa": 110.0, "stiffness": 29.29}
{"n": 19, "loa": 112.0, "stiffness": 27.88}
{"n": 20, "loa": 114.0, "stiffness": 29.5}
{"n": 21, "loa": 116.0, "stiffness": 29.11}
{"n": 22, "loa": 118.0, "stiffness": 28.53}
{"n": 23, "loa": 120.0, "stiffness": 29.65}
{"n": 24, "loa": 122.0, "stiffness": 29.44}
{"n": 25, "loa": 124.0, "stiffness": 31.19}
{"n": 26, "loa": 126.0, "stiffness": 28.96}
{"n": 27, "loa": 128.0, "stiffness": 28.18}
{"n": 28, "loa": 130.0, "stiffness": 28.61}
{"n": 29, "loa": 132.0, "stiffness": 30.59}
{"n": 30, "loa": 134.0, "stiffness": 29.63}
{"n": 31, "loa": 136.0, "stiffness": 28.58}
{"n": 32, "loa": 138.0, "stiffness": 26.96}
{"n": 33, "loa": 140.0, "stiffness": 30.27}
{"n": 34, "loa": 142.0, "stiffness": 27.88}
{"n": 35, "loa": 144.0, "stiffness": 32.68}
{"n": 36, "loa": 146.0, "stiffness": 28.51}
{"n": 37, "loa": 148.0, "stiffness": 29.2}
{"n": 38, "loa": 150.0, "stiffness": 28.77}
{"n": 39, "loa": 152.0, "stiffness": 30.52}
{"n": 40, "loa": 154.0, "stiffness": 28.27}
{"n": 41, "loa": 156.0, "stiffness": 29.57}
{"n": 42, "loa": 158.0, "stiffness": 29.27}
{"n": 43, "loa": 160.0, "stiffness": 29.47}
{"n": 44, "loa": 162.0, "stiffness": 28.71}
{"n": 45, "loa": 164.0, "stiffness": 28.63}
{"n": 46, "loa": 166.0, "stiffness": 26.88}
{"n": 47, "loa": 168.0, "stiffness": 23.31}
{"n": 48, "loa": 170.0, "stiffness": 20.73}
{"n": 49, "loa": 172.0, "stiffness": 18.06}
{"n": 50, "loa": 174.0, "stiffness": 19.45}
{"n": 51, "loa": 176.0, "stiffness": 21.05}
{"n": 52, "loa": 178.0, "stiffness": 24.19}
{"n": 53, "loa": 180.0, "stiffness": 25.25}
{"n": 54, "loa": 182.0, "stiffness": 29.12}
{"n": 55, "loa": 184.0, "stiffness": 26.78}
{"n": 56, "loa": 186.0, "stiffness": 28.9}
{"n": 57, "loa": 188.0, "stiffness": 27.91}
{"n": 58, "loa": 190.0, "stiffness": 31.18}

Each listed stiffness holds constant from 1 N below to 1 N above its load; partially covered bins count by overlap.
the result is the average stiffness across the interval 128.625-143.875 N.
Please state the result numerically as 29.1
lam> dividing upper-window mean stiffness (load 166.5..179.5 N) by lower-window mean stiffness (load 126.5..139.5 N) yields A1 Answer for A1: 0.75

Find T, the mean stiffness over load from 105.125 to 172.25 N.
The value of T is 28.5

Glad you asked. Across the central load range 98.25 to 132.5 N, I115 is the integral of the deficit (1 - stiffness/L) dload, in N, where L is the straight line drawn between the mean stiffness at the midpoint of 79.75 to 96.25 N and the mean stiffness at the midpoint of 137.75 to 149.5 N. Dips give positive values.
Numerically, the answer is -1.6 N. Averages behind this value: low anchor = 25.3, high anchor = 29.4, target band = 28.6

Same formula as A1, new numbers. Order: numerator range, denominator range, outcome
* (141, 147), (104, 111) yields 1.04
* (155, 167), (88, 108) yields 1.10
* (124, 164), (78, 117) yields 1.10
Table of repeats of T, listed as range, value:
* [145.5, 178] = 26.2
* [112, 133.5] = 29.3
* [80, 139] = 27.6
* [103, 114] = 28.3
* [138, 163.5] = 29.3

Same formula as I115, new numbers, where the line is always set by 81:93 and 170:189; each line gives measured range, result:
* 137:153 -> -3.06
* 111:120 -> -1.42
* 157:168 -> -1.63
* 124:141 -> -2.98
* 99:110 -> -1.06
